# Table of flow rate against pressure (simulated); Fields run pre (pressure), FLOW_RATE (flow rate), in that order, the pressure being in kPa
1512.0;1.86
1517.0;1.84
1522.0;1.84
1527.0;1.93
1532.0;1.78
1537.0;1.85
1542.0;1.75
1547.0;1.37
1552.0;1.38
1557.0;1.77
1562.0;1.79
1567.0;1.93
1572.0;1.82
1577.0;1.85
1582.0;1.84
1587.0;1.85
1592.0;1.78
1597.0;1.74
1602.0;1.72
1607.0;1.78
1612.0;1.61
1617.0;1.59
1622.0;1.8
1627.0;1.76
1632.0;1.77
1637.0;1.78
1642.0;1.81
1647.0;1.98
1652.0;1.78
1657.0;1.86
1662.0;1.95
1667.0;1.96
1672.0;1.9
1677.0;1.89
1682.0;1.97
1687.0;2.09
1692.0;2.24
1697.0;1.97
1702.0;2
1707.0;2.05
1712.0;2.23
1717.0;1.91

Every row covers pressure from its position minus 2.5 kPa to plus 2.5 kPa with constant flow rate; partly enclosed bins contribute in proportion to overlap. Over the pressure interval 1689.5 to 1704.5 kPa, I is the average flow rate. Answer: 2.07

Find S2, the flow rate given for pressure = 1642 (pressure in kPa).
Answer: 1.81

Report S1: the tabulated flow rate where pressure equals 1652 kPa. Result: 1.78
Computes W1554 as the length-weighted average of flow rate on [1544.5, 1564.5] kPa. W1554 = 1.58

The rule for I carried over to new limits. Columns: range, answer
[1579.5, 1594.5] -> 1.82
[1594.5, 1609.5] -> 1.75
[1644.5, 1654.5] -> 1.88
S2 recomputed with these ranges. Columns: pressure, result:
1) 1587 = 1.85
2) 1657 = 1.86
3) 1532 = 1.78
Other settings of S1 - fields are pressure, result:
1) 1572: 1.82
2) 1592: 1.78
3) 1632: 1.77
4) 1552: 1.38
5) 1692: 2.24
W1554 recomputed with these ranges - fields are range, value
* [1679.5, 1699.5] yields 2.07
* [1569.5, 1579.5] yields 1.84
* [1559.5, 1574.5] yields 1.85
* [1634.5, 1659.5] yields 1.84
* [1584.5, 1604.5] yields 1.77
